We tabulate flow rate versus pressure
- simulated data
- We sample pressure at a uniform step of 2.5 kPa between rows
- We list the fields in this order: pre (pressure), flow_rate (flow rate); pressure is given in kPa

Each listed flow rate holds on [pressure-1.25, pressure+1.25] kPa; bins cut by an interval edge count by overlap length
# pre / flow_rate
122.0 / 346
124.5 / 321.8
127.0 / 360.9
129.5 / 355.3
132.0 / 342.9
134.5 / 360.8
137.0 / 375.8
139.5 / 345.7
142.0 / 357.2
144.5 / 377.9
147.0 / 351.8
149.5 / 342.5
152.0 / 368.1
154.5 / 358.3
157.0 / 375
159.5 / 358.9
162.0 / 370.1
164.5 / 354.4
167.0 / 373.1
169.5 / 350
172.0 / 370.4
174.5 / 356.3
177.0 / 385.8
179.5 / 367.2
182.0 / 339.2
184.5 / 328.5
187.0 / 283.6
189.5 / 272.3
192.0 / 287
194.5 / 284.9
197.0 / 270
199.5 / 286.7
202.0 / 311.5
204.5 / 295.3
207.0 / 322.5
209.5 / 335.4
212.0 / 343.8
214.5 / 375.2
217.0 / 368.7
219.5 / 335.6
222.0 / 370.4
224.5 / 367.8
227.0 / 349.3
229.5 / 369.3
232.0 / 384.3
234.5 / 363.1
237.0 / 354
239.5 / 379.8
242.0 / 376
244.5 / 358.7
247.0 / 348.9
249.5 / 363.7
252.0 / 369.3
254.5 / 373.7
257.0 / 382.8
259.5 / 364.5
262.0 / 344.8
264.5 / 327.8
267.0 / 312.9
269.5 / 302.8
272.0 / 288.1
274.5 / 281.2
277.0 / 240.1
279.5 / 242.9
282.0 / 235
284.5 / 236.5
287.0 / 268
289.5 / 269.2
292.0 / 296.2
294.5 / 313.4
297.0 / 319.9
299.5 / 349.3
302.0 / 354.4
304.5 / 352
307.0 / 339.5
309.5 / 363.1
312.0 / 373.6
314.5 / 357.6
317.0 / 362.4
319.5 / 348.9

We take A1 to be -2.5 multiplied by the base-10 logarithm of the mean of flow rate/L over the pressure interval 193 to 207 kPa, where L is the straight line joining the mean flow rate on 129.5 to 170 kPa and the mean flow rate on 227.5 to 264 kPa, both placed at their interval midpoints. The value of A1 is 0.23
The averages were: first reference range 360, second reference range 365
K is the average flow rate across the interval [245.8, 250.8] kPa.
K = 357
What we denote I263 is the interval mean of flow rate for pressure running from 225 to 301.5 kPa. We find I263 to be 326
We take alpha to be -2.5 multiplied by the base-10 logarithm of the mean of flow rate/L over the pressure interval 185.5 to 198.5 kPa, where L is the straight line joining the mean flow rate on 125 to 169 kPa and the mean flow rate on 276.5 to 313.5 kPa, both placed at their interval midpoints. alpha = 0.22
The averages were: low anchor 360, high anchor 305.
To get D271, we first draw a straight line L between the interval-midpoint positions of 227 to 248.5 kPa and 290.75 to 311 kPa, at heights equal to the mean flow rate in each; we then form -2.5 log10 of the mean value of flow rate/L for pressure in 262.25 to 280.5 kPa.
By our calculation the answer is 0.21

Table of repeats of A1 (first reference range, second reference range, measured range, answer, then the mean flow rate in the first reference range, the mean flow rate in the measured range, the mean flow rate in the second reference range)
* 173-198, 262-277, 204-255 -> -0.16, 318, 358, 301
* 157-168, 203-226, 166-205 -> 0.11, 365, 323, 346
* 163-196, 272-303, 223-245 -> -0.19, 335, 367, 283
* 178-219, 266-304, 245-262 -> -0.22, 318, 365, 288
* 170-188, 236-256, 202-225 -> 0.04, 348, 343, 366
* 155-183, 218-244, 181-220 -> 0.16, 364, 314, 365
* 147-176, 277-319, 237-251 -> -0.10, 361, 364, 313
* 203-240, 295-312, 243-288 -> 0.12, 353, 314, 347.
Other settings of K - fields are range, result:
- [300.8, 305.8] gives 353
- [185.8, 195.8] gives 282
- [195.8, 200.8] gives 279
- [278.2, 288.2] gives 245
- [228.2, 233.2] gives 376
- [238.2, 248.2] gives 366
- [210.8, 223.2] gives 359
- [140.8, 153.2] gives 359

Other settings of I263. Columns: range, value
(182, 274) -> 337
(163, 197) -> 333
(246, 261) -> 367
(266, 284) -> 270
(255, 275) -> 329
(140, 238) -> 344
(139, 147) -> 360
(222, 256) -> 366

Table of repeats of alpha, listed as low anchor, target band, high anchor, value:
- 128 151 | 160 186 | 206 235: -0.01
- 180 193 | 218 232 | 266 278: -0.21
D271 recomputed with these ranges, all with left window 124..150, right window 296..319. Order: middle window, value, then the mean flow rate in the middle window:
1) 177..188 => 0.05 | 337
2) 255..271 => 0.04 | 340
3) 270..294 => 0.31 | 265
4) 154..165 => -0.03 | 364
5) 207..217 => 0.01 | 350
